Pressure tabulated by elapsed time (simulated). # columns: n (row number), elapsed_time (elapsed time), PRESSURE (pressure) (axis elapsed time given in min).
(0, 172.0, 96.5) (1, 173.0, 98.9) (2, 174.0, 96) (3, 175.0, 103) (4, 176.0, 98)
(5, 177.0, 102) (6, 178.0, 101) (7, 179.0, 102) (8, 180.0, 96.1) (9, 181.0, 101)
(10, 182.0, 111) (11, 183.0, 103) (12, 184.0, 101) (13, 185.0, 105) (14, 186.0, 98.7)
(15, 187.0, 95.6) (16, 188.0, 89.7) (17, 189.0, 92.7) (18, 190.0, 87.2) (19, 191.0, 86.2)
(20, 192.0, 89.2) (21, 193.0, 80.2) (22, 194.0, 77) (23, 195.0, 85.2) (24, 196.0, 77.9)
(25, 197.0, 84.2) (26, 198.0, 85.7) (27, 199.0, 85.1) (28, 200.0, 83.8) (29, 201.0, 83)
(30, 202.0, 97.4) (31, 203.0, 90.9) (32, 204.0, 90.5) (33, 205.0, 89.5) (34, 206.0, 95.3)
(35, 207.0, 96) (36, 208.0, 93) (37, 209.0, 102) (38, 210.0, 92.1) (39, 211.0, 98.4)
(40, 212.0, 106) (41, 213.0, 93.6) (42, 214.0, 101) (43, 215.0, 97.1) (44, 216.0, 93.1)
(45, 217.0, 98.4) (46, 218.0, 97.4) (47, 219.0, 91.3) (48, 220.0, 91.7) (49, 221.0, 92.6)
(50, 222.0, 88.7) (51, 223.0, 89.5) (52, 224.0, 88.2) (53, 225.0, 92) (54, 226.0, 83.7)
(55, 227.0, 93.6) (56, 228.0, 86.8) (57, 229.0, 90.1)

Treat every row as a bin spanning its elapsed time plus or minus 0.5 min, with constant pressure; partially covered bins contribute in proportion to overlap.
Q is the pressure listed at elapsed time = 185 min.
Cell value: 105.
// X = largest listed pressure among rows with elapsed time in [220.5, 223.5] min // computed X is 92.6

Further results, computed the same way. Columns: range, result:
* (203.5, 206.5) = 95.3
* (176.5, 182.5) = 111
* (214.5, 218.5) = 98.4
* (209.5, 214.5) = 106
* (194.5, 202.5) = 97.4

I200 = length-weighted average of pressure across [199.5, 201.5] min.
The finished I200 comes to 83.4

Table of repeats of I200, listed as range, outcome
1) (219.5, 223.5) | 90.6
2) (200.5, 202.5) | 90.2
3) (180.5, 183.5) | 105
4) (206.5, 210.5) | 95.8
